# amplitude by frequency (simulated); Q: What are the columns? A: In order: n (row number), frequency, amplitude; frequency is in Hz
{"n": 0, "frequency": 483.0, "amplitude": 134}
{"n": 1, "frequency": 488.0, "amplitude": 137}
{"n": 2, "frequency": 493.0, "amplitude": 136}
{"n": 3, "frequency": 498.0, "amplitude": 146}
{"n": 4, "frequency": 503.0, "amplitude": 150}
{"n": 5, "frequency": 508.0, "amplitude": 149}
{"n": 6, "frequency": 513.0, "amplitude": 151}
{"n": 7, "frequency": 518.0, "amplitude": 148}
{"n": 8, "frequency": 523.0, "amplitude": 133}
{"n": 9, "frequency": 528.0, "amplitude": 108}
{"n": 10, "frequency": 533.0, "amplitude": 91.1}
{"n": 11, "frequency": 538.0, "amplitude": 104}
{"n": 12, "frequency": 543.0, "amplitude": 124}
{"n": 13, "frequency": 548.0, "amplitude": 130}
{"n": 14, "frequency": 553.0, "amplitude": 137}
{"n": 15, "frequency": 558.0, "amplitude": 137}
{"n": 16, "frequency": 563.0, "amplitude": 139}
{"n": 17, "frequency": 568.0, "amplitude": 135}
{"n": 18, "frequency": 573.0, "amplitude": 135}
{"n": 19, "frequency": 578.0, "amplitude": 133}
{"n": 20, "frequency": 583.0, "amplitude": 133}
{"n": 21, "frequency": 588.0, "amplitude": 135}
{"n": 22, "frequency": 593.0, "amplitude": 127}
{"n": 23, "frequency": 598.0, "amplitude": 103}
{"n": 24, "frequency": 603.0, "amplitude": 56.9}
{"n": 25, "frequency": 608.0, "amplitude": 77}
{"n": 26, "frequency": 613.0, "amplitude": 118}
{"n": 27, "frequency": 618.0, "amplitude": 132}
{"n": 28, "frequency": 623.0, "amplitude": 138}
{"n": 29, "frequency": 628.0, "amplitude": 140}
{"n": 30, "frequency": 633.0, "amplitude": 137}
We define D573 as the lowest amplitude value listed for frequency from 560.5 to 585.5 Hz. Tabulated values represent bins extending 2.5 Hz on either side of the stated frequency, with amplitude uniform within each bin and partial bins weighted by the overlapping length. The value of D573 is 133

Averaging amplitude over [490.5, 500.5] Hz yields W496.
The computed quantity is 141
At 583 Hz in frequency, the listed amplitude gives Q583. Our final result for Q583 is 133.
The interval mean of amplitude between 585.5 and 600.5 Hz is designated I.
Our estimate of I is 122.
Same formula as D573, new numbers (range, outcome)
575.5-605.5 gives 56.9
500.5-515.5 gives 149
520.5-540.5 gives 91.1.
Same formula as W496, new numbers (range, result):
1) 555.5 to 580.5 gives 136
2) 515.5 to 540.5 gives 117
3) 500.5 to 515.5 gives 150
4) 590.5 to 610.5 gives 91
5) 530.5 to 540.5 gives 97.5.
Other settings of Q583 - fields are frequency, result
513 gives 151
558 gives 137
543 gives 124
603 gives 56.9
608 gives 77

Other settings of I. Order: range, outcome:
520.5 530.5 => 120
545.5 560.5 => 135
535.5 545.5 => 114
